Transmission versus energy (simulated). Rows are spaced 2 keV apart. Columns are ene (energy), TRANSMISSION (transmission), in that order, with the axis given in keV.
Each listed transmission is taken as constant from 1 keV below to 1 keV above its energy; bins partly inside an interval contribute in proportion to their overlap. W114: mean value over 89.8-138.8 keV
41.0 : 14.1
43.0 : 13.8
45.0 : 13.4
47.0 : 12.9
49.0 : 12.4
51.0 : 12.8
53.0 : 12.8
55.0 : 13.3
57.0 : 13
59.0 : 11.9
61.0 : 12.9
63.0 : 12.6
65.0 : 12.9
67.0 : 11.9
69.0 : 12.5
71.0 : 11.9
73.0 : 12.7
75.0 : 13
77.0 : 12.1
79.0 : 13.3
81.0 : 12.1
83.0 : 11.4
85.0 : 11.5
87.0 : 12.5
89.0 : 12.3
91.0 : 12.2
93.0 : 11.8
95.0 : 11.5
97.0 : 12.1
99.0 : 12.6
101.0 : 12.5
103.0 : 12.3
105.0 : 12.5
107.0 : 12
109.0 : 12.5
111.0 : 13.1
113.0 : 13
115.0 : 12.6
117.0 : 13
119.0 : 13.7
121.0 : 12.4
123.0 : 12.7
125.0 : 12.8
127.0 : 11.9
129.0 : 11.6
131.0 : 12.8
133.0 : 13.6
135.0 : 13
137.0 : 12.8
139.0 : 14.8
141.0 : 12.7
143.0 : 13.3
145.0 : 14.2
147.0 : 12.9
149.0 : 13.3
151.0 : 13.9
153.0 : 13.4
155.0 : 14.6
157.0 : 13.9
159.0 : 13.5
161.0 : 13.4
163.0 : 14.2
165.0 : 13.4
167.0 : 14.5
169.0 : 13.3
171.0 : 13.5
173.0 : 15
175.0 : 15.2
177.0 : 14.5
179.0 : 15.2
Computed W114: 12.6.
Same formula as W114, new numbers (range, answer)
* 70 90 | 12.3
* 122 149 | 13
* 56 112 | 12.3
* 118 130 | 12.5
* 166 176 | 14.3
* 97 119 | 12.6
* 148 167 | 13.8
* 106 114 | 12.7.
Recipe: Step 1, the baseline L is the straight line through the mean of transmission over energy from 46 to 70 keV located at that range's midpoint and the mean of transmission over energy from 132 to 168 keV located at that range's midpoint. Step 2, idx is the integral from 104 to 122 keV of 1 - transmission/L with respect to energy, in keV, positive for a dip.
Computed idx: 0.7 keV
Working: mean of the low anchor 12.7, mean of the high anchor 13.6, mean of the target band 12.8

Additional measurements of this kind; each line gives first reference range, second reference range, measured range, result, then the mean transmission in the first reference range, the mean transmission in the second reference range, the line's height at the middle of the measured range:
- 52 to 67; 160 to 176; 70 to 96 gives 1.7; 12.7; 14.1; 13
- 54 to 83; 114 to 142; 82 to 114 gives 1.2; 12.5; 12.9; 12.7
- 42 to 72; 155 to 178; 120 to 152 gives 1.5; 12.7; 14.1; 13.7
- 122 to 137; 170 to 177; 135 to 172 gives 0.1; 12.6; 14.6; 13.7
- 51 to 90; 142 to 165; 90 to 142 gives 2.0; 12.5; 13.7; 13.1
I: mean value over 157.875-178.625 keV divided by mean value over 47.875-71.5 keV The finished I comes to 1.12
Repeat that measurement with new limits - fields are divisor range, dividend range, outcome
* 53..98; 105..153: 1.05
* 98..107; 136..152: 1.09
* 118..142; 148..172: 1.07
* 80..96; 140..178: 1.16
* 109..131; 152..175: 1.10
